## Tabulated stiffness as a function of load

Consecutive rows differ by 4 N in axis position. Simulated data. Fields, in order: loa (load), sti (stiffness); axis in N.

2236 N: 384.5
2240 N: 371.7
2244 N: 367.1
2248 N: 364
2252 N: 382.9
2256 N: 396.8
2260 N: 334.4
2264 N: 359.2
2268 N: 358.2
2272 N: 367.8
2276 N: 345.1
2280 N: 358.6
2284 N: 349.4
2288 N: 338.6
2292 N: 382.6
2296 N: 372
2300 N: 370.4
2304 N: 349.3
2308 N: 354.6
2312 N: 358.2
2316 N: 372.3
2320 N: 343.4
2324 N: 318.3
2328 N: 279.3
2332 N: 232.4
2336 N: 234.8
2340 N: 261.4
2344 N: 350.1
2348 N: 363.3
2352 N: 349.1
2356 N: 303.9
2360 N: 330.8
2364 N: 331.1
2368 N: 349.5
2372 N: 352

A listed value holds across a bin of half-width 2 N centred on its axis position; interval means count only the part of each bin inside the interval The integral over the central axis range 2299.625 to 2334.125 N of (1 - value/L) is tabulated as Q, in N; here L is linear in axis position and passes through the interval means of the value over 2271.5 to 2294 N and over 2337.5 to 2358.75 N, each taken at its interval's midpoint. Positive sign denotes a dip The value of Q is 1.1 N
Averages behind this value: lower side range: 356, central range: 329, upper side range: 324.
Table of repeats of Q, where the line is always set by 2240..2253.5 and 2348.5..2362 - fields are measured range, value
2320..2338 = 3.5 N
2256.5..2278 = 0.4 N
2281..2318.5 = -0.9 N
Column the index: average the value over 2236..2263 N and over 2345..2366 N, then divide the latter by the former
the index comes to 0.91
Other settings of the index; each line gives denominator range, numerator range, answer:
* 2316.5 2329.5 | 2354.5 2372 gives 1.03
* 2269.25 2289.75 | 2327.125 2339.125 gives 0.70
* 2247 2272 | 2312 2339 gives 0.82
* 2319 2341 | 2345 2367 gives 1.22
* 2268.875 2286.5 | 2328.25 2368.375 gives 0.87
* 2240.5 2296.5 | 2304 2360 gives 0.88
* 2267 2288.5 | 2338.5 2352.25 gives 0.94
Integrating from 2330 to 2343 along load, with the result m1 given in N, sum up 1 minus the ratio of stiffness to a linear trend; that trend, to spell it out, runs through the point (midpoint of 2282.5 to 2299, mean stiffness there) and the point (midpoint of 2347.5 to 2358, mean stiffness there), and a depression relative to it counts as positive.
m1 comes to 3.45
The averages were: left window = 362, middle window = 251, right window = 335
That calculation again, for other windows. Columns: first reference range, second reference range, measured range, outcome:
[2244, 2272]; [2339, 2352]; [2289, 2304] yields -0.7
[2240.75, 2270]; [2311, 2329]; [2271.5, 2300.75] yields -0.7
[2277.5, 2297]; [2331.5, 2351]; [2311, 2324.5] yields -1.1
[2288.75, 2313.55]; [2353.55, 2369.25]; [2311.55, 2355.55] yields 4.0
